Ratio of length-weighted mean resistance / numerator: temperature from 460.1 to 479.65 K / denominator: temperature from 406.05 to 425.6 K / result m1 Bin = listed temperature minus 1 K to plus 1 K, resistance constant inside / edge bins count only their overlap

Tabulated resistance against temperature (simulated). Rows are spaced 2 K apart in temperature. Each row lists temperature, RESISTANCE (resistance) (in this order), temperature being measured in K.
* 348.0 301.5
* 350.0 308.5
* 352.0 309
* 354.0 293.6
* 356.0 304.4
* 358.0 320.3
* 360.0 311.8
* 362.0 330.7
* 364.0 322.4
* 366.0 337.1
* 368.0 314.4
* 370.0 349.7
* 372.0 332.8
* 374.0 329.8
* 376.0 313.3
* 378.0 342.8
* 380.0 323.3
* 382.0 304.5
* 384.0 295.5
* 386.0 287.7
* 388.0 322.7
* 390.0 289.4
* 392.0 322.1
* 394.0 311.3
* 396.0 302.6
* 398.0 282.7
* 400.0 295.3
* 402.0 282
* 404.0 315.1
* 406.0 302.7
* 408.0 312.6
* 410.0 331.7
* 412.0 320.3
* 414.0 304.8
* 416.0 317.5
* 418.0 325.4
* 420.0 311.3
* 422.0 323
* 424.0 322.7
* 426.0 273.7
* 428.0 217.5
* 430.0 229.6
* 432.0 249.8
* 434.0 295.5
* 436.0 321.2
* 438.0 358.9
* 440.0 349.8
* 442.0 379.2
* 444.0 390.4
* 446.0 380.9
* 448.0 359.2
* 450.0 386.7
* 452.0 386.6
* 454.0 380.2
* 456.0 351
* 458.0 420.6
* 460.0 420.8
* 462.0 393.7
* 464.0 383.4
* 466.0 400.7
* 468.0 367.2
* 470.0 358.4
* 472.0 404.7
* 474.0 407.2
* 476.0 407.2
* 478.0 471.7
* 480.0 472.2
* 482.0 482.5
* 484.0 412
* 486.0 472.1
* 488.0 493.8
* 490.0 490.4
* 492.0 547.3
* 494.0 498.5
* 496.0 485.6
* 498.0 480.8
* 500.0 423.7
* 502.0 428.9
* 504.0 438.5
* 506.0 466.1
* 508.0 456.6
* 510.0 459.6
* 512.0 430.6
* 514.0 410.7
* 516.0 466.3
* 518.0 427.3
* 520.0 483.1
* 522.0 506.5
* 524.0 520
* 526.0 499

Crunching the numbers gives 1.27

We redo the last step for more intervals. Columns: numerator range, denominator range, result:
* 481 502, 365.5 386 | 1.48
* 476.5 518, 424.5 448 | 1.47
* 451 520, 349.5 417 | 1.39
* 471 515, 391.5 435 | 1.53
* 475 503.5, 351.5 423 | 1.49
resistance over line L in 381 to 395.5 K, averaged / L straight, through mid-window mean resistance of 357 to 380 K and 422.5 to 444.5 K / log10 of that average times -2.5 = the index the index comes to 0.057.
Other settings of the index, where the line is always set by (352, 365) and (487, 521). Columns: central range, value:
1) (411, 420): 0.18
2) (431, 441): 0.24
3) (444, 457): 0.09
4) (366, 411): 0.10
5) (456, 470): 0.08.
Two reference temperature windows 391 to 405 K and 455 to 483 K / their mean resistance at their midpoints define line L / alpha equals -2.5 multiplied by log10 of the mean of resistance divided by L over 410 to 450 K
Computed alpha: 0.10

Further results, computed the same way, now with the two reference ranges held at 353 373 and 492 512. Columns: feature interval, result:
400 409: 0.201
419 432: 0.355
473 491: -0.034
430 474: 0.130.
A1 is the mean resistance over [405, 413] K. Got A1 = 317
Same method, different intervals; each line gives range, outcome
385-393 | 305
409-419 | 320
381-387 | 296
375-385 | 316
